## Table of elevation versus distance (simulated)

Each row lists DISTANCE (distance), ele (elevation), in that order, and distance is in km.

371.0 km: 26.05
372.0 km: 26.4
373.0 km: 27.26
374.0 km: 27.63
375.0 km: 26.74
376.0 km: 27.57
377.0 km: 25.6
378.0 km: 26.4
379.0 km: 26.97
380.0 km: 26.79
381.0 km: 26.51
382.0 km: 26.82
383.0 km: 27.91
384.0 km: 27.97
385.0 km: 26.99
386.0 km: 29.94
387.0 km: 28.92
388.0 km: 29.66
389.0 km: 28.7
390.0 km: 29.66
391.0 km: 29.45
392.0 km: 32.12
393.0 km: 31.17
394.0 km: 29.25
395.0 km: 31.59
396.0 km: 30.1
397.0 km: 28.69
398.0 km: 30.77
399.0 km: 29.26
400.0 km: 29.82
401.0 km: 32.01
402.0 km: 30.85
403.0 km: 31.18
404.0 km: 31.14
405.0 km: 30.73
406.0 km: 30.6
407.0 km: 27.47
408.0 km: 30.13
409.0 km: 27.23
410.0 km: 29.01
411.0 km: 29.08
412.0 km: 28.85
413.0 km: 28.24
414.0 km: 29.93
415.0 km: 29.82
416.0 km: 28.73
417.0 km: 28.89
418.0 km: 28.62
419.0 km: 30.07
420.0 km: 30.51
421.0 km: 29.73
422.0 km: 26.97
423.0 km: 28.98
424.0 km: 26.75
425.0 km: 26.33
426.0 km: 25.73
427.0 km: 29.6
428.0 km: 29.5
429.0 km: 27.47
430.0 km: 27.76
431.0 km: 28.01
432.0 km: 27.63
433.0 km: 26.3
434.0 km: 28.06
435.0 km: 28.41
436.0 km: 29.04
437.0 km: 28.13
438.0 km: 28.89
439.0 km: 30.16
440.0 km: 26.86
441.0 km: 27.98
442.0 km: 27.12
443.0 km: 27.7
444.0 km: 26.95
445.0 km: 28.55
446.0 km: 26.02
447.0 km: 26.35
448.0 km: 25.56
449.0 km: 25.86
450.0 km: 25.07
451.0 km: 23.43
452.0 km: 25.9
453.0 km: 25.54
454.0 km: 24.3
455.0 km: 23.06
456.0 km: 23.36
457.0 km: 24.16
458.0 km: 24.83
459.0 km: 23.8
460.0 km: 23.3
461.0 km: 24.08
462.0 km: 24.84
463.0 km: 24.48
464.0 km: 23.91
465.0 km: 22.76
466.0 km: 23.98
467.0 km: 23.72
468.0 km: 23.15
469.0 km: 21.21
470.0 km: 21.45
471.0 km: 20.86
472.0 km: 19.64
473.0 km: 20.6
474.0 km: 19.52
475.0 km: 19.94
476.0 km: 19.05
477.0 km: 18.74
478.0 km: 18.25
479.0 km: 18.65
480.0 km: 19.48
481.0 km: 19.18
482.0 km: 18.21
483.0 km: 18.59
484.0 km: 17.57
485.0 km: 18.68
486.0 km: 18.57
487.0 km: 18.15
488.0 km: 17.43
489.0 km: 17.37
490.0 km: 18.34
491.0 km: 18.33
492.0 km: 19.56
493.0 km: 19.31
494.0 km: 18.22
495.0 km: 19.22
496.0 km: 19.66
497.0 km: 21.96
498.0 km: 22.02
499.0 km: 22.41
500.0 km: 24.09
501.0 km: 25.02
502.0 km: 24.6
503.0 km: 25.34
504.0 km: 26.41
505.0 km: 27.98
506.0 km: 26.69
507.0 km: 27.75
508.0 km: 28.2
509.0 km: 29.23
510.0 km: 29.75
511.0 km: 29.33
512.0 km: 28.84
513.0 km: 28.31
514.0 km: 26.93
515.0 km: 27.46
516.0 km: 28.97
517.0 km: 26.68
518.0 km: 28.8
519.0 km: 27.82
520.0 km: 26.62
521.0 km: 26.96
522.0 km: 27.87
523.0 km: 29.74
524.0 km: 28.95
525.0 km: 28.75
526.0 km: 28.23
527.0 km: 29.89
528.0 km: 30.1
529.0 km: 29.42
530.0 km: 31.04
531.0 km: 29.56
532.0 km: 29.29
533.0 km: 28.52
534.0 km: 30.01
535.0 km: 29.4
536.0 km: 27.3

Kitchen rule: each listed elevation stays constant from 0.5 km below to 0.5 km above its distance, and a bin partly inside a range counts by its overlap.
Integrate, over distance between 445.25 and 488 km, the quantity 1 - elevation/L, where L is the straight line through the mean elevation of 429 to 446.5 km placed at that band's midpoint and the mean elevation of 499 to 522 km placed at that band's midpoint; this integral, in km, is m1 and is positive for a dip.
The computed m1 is 8.6 km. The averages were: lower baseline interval 27.8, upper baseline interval 27.3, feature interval 22.1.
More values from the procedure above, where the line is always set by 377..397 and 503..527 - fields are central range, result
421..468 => 3.6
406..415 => -0.1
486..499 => 4.1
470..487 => 5.5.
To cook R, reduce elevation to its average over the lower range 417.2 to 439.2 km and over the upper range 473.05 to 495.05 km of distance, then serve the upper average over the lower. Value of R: 0.66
